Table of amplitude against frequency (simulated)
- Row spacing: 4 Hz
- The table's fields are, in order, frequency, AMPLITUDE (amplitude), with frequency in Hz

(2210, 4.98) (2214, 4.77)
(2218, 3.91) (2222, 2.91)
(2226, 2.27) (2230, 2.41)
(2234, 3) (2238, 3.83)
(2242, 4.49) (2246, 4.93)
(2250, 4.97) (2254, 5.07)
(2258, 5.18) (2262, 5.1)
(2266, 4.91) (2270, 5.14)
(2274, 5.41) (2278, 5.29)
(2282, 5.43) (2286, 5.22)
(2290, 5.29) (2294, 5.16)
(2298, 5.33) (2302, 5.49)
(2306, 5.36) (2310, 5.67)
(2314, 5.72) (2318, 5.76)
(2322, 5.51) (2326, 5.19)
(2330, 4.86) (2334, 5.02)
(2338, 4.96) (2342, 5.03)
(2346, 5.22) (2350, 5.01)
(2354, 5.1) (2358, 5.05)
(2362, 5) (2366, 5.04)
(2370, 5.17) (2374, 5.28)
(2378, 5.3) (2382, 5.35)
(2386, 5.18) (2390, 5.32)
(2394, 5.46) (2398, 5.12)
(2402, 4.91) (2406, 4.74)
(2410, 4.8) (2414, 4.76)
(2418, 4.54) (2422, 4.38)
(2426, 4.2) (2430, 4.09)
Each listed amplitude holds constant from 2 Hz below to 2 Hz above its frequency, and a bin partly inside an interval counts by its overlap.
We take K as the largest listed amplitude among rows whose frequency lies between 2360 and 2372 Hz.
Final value 5.17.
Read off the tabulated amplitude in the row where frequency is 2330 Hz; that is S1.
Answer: 4.86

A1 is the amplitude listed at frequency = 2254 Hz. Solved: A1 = 5.07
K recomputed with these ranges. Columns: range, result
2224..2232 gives 2.41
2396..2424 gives 5.12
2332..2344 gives 5.03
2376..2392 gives 5.35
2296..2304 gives 5.49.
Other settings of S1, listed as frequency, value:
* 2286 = 5.22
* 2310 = 5.67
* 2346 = 5.22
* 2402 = 4.91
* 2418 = 4.54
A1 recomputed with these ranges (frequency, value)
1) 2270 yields 5.14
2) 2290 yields 5.29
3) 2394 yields 5.46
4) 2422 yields 4.38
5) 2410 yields 4.8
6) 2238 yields 3.83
